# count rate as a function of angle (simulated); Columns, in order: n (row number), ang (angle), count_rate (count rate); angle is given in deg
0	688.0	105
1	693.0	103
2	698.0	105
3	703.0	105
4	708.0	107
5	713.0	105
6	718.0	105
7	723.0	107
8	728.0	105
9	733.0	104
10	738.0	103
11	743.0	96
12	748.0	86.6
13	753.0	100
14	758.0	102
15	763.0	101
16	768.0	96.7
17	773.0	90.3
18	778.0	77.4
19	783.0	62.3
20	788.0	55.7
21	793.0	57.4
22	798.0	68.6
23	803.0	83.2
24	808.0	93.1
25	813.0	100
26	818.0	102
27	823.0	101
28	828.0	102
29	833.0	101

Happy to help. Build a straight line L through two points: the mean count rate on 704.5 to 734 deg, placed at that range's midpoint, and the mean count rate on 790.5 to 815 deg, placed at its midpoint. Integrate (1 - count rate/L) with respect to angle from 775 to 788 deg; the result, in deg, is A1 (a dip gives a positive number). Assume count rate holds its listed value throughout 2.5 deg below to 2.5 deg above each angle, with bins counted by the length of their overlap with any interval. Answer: 2.8 deg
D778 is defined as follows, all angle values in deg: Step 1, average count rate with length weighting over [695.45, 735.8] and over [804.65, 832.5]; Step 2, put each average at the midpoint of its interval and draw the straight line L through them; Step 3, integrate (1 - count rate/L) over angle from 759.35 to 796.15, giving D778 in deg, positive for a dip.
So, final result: 8.6 deg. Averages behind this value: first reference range 105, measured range 77.9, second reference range 99.2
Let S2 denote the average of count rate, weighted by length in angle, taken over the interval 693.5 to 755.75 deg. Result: 102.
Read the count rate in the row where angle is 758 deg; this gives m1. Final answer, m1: 102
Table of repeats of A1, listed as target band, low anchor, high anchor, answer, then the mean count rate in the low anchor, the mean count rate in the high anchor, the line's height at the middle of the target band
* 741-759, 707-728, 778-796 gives -2.3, 106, 61.4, 85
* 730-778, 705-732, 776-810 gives -4.3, 106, 70.7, 89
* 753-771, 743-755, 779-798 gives -3.6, 93.6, 61.3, 83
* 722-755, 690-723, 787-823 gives -0.7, 105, 82.5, 97.8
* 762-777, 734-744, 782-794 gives -3.9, 101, 58.1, 74.2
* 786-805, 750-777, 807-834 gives 6.3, 96.6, 100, 98.6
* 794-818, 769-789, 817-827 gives 1.5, 74.5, 102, 91.5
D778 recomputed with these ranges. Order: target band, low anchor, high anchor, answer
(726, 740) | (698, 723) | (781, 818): -0.8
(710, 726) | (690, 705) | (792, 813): -1.0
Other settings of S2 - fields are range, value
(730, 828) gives 88.9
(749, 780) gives 94.5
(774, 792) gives 66.6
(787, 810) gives 72.2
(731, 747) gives 99.6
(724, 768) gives 99.8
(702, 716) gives 106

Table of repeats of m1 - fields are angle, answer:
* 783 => 62.3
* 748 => 86.6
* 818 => 102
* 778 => 77.4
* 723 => 107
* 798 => 68.6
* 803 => 83.2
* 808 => 93.1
